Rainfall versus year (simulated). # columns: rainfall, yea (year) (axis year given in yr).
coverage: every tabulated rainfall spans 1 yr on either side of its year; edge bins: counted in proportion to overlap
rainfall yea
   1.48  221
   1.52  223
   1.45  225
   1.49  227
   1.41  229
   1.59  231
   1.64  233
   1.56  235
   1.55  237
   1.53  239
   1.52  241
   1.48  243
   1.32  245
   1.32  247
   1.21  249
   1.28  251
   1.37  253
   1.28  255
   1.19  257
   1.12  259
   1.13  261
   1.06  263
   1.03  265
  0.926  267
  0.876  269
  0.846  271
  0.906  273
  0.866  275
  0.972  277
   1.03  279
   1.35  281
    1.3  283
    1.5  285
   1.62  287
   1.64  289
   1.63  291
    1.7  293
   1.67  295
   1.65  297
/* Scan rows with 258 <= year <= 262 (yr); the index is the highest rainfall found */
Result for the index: 1.13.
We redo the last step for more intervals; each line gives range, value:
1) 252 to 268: 1.37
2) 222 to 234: 1.64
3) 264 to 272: 1.03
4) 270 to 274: 0.906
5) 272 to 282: 1.35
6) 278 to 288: 1.62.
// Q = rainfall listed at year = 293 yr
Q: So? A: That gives 1.7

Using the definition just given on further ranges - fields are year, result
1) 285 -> 1.5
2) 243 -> 1.48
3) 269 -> 0.876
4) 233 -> 1.64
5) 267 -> 0.926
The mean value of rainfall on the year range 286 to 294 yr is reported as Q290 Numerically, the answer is 1.65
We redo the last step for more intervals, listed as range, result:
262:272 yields 0.948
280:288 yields 1.44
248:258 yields 1.27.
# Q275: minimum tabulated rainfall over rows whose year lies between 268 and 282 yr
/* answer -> 0.846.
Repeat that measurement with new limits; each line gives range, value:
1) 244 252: 1.21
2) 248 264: 1.06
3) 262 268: 0.926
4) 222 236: 1.41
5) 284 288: 1.5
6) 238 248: 1.32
